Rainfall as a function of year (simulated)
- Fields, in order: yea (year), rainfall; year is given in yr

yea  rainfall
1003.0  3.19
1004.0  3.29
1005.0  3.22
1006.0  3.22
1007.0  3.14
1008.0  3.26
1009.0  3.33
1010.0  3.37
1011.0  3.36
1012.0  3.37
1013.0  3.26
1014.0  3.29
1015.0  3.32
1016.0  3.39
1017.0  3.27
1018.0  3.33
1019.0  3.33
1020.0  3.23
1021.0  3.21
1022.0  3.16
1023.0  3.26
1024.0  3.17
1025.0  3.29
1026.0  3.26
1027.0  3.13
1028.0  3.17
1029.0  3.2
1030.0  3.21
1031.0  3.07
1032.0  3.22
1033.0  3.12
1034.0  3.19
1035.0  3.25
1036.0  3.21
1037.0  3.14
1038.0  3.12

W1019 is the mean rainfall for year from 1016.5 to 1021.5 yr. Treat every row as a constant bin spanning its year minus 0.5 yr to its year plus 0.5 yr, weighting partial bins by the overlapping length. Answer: 3.27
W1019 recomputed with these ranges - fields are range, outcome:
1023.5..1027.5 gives 3.21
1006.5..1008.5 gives 3.2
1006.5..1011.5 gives 3.29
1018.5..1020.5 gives 3.28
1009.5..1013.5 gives 3.34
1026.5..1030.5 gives 3.18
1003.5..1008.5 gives 3.23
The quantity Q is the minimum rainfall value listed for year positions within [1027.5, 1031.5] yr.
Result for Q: 3.07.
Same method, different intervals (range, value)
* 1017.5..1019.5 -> 3.33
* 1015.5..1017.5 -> 3.27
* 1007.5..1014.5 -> 3.26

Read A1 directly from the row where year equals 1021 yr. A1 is 3.21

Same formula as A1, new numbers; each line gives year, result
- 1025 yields 3.29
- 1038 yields 3.12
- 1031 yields 3.07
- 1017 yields 3.27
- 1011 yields 3.36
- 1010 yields 3.37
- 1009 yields 3.33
